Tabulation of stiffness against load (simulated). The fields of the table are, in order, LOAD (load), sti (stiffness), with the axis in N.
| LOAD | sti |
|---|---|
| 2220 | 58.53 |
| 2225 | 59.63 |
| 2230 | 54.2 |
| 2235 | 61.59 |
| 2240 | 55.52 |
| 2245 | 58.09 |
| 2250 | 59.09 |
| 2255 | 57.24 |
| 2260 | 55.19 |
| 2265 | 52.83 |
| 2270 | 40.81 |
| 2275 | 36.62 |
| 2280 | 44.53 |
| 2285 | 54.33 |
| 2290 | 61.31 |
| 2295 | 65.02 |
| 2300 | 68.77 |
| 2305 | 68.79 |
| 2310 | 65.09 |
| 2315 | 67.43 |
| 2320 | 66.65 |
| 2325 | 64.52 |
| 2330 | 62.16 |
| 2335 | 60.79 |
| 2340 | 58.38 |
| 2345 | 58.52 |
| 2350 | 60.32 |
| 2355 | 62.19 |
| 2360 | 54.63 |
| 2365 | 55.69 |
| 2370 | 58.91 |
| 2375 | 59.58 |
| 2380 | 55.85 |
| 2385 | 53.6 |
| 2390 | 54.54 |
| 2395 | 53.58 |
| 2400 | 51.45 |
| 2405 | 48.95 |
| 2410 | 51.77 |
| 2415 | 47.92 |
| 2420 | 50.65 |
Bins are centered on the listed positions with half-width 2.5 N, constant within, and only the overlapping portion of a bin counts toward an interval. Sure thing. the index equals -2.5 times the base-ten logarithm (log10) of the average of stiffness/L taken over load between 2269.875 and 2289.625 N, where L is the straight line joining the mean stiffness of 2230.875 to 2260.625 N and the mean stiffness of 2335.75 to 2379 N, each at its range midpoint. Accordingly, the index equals 0.24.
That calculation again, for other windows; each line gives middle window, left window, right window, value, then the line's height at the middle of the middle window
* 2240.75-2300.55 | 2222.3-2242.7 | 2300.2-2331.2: 0.142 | 61.6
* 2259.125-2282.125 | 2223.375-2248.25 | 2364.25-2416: 0.246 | 56.9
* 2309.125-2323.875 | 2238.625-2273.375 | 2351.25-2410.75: -0.215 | 54.4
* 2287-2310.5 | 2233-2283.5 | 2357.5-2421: -0.240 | 52.6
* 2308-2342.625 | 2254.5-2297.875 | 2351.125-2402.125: -0.178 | 54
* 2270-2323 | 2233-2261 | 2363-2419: -0.050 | 56.4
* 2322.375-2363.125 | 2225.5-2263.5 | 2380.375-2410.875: -0.112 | 54.2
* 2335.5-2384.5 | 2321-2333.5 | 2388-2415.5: 0.001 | 58.3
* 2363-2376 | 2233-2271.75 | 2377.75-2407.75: -0.091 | 53.3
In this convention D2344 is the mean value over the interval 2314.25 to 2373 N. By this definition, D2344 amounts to 60.6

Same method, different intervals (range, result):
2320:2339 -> 62.7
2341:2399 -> 56.9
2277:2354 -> 61.6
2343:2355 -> 60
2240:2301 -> 54.2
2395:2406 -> 51.1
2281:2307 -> 62.4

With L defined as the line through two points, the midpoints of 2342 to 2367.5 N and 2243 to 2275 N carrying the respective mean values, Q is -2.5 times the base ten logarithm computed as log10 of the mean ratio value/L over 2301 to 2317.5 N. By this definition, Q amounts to -0.209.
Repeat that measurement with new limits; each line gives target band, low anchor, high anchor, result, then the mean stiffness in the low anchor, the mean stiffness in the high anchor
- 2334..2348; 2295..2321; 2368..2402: 0.05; 67.2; 55.4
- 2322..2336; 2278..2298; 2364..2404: -0.12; 56.9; 55.1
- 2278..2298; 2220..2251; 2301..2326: 0.13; 58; 66.8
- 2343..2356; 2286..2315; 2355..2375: -0.01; 65.3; 57.5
